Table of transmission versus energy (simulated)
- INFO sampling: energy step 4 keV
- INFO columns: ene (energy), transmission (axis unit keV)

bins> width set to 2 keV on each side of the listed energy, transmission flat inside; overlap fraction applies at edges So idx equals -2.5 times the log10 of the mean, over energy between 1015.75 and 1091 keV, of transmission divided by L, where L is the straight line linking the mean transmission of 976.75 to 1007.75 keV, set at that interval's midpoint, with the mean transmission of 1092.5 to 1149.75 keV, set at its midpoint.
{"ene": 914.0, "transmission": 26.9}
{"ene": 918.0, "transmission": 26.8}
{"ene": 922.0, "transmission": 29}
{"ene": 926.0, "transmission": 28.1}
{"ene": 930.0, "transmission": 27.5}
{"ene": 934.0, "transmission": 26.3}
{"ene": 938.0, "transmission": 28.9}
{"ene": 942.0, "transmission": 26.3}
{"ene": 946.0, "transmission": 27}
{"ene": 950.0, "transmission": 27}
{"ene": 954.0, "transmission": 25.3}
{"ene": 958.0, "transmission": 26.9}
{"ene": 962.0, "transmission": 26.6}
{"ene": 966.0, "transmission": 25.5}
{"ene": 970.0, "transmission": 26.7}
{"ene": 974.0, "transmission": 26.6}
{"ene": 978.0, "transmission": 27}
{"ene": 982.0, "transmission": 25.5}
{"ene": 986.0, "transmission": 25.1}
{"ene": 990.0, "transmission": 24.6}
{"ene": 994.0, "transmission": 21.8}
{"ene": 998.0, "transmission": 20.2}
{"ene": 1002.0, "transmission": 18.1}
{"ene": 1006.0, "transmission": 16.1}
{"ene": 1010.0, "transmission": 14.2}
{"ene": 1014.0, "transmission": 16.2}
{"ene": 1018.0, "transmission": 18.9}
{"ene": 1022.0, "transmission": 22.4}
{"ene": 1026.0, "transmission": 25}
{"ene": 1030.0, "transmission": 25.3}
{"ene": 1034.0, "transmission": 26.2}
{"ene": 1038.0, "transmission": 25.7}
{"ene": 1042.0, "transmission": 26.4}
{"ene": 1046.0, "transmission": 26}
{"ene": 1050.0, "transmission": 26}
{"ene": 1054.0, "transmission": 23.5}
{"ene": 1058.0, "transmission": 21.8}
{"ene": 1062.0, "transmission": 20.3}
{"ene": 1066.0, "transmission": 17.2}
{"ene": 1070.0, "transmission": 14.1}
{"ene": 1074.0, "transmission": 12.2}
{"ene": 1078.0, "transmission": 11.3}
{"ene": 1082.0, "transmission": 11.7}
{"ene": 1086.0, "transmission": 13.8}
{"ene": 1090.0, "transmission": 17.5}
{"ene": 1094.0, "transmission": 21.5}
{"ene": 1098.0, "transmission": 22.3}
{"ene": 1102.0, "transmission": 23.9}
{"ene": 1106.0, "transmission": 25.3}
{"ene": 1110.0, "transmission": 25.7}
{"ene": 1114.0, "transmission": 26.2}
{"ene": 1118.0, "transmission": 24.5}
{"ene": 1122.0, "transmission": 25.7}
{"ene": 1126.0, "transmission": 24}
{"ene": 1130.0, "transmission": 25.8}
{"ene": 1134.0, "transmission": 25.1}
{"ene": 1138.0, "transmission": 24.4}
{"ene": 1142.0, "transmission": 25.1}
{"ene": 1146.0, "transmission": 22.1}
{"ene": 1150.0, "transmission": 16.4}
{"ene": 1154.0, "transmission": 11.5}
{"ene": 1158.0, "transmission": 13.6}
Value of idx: 0.14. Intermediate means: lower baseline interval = 22.2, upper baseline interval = 24.2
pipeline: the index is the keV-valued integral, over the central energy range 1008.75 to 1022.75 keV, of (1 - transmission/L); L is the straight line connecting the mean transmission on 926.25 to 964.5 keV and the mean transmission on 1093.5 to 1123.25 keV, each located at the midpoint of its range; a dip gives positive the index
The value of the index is 4.40 keV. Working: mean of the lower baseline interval 26.9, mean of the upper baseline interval 24.5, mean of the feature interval 17.7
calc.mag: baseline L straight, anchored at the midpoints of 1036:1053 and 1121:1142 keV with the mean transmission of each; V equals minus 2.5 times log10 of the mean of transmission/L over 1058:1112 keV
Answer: 0.354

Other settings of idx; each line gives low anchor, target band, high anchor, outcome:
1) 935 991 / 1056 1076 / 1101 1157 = 0.38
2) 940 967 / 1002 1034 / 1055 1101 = 0.07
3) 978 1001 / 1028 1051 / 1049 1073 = -0.23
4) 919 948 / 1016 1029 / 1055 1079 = -0.11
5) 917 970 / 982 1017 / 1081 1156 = 0.27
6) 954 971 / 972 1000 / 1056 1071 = 0.01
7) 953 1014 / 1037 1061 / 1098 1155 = -0.06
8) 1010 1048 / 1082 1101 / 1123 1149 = 0.28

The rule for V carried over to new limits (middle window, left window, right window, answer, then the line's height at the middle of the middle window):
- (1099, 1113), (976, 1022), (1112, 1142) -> -0.02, 24.4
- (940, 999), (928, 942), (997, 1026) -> -0.10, 23.3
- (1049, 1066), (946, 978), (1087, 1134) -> 0.12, 24.7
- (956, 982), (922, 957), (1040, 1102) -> -0.05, 25.4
